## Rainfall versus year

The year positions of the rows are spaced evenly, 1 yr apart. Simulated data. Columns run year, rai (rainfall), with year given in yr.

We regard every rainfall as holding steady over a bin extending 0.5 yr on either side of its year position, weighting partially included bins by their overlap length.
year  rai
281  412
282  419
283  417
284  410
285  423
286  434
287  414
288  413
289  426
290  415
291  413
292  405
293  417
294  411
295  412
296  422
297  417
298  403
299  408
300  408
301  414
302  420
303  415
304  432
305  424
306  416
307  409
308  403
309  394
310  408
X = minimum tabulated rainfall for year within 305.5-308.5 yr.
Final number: 403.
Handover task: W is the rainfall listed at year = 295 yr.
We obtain 412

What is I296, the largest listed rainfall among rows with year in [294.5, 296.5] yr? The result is 422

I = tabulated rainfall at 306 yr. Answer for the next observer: 416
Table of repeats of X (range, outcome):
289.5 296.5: 405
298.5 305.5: 408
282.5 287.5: 410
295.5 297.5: 417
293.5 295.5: 411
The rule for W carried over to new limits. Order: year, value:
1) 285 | 423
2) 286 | 434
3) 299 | 408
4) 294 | 411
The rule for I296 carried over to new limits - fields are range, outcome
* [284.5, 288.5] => 434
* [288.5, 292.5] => 426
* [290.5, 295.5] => 417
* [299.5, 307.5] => 432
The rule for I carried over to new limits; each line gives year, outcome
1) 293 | 417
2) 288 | 413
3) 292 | 405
